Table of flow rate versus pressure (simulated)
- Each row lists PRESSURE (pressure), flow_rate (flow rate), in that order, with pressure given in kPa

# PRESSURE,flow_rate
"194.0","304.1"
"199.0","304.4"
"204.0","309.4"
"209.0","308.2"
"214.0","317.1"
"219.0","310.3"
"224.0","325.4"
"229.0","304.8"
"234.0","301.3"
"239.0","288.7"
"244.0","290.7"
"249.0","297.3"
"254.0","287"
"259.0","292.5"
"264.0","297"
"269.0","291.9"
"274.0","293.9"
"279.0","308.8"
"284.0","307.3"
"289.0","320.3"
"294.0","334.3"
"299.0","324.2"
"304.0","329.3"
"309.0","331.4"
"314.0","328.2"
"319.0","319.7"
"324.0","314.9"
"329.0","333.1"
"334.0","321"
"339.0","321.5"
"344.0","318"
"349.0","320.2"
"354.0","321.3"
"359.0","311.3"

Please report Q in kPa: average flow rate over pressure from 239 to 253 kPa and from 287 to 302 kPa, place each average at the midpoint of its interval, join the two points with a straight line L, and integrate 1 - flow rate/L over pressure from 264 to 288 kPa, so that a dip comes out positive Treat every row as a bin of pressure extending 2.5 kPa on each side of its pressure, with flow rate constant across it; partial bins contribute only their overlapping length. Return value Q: 0.9 kPa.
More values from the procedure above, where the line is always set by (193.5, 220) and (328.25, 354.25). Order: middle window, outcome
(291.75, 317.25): -0.9 kPa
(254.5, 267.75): 0.9 kPa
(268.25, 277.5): 0.6 kPa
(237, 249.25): 0.8 kPa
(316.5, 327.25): 0.1 kPa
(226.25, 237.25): 0.3 kPa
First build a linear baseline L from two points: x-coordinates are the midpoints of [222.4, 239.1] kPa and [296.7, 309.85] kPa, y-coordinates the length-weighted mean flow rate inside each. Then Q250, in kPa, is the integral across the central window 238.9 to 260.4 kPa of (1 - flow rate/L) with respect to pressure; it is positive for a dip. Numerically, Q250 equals 1.41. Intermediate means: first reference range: 306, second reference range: 328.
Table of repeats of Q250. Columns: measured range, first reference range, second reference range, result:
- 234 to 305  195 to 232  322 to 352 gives 2.68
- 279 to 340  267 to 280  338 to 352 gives -2.91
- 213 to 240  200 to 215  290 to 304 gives 0.48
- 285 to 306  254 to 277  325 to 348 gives -1.36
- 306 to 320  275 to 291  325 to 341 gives -0.38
